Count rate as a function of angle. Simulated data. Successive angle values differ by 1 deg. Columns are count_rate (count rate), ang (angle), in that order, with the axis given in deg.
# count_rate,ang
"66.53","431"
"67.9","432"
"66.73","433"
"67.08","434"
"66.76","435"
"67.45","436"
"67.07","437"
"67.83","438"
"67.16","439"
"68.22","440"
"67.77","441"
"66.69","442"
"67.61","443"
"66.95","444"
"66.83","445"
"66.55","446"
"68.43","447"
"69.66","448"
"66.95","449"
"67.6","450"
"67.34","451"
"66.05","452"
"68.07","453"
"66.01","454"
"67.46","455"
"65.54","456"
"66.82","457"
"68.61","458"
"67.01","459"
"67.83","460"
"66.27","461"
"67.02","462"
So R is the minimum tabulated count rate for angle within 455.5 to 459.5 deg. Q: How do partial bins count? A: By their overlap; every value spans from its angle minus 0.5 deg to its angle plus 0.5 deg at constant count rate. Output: 65.54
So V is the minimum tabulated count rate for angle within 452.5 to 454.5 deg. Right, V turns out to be 66.01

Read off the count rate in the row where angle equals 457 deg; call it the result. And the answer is 66.82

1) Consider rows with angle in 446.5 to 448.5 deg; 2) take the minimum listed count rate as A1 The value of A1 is 68.43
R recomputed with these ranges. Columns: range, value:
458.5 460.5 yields 67.01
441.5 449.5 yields 66.55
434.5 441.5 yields 66.76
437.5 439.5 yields 67.16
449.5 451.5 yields 67.34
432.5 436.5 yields 66.73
